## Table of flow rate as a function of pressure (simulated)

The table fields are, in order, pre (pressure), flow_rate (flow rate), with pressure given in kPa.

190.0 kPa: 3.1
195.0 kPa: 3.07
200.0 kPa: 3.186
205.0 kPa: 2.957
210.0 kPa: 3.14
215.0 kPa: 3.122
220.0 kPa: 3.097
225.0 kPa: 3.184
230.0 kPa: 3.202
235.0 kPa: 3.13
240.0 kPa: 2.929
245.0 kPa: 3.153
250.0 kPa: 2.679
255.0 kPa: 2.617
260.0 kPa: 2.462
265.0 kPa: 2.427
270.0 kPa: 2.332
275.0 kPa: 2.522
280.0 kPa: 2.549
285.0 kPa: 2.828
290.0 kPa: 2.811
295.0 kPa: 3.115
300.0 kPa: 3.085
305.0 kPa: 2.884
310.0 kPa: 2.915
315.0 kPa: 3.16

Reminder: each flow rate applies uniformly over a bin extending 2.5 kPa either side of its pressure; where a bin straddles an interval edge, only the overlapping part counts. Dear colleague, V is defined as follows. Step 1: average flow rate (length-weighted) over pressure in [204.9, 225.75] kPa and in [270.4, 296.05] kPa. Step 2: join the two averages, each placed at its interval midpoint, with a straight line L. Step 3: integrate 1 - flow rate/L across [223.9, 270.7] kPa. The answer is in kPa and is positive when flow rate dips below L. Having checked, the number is 1.7 kPa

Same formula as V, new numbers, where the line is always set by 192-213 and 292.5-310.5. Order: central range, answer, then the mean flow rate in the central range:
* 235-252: 0.5 kPa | 2.96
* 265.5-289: 3.6 kPa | 2.56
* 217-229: -0.3 kPa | 3.15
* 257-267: 1.9 kPa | 2.45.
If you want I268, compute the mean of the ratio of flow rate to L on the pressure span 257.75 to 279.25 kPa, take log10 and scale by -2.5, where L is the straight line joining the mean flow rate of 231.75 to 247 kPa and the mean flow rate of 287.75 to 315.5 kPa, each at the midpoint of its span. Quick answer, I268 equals 0.234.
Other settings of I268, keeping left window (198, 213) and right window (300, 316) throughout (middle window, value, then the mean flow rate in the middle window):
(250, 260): 0.173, 2.59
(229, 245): -0.010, 3.09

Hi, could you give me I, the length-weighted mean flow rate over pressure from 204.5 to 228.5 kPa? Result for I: 3.12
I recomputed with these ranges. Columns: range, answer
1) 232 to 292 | 2.71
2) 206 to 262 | 2.98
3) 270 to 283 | 2.51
